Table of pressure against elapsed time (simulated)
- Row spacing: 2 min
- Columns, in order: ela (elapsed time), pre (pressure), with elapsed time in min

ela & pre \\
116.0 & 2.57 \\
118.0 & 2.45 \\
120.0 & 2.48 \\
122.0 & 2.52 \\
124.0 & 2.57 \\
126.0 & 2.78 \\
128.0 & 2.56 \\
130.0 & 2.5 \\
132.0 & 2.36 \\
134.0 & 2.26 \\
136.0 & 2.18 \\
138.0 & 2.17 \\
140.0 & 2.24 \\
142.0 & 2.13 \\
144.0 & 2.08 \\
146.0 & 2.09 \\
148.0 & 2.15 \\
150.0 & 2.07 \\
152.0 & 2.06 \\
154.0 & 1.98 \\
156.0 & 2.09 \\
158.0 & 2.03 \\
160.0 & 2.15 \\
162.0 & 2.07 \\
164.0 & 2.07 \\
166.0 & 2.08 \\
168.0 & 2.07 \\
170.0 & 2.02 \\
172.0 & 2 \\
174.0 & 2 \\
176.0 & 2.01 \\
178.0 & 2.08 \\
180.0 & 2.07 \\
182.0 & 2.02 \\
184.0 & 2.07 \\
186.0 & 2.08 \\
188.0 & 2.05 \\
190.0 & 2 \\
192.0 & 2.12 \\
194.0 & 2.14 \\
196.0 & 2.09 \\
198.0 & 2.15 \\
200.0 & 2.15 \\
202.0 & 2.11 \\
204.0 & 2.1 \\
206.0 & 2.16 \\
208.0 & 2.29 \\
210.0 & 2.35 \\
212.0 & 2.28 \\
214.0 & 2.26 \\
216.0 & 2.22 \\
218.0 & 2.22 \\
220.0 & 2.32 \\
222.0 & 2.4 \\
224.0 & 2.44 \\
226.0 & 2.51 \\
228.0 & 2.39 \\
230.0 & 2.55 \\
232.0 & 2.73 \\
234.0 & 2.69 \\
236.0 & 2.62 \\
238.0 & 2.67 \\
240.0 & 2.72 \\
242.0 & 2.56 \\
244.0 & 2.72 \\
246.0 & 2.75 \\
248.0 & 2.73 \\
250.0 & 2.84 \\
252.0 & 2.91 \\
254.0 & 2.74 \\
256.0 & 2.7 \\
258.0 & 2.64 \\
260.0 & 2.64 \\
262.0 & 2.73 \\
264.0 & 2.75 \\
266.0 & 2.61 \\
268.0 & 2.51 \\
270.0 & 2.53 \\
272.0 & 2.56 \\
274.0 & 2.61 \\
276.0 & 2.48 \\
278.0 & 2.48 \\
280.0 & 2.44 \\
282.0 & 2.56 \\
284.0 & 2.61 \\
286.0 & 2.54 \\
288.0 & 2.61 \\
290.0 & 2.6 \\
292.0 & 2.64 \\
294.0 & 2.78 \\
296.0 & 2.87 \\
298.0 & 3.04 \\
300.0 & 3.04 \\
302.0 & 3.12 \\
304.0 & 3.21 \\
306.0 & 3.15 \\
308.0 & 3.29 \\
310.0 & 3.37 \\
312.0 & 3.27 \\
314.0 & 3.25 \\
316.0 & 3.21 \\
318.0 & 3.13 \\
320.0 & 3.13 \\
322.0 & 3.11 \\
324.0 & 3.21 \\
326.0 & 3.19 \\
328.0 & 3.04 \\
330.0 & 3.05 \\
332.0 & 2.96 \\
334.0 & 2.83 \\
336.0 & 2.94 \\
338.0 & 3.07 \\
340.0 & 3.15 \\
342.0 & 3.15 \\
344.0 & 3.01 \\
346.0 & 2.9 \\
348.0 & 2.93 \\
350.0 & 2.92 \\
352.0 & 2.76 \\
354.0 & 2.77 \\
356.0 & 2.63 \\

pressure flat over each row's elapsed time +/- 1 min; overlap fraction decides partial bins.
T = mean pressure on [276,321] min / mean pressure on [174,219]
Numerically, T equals 1.4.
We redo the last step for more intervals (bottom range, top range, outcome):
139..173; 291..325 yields 1.49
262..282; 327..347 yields 1.18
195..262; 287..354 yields 1.22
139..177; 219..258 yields 1.27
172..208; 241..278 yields 1.28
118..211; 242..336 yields 1.31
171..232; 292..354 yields 1.39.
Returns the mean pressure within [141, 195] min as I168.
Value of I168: 2.07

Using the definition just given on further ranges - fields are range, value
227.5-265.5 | 2.69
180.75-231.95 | 2.23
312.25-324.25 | 3.18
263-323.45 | 2.85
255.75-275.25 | 2.62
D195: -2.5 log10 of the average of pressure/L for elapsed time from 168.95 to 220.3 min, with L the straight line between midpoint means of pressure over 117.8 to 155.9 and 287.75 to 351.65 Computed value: 0.19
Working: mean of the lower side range 2.29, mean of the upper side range 3.04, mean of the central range 2.13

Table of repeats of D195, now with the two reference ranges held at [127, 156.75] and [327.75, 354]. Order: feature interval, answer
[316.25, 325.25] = -0.09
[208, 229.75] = 0.07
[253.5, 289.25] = 0.04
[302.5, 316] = -0.14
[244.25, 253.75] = -0.07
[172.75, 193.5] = 0.15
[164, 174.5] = 0.13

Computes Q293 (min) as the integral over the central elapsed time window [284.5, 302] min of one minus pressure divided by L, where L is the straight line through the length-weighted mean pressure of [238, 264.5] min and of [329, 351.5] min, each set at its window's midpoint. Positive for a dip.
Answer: 0.4 min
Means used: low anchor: 2.72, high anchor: 2.99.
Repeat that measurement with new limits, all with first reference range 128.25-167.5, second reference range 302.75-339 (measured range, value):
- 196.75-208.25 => 1.5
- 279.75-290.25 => 1.3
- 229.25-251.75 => -0.2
